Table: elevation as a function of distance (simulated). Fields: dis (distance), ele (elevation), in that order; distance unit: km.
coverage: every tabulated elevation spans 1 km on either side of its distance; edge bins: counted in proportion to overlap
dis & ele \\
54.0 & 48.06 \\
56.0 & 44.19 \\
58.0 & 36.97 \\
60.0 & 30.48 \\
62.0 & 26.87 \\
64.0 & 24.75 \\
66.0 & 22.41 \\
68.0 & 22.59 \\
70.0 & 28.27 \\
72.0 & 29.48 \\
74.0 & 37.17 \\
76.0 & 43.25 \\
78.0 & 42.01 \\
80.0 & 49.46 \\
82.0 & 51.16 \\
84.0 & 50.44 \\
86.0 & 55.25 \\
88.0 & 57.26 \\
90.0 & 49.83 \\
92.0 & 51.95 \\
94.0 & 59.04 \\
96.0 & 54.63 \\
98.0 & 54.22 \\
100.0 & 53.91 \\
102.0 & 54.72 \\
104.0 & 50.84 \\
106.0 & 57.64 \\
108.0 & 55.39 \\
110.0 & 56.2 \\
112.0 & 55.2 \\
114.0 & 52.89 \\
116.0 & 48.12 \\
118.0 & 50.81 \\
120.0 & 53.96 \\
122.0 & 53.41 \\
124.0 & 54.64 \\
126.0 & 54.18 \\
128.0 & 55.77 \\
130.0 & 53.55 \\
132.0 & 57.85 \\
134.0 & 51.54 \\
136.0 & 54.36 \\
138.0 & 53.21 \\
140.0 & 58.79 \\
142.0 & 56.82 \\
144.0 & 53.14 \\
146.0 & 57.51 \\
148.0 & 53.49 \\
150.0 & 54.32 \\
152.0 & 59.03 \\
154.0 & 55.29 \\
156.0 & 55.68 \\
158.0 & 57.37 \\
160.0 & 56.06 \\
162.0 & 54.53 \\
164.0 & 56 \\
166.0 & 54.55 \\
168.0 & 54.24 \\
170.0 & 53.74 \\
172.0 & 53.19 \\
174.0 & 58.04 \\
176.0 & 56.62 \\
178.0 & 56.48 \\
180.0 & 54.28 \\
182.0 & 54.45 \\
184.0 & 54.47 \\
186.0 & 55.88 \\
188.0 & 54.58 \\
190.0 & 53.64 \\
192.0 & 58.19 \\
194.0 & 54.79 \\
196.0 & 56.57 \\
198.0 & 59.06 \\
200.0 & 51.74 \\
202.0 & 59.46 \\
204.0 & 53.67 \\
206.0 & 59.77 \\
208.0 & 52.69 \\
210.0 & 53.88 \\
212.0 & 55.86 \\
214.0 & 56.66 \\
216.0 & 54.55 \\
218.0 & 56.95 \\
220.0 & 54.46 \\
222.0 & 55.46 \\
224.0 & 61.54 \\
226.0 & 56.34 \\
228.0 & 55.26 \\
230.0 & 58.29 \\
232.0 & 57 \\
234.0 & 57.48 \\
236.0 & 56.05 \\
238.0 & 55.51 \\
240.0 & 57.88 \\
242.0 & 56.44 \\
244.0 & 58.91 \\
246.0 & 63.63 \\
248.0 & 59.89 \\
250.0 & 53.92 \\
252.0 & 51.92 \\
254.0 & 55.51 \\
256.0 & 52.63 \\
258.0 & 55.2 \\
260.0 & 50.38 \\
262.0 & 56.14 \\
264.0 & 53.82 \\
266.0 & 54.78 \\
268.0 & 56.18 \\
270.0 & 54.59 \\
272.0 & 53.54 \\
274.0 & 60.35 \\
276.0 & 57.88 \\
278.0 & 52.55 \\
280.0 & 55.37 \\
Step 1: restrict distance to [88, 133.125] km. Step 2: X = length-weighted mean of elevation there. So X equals 54.1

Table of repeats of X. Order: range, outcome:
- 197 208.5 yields 56.2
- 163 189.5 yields 55.1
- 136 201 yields 55.5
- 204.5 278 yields 56.1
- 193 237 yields 56.3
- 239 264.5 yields 55.9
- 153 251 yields 56.1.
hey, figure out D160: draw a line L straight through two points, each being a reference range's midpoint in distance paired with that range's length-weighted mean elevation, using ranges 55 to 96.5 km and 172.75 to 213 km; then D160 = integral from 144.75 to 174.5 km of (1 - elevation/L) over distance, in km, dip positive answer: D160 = -2.3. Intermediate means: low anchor 41.1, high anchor 55.7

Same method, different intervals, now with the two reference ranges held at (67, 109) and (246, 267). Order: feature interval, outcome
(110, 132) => -1.9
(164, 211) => -3.0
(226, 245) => -1.0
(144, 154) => -1.0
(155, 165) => -1.0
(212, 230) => -1.0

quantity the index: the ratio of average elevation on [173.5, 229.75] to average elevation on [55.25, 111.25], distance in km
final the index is 1.25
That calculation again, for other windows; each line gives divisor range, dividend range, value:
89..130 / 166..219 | 1.03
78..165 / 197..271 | 1.03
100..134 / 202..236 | 1.04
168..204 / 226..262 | 1.01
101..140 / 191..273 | 1.04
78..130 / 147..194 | 1.04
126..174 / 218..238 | 1.03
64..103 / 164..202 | 1.23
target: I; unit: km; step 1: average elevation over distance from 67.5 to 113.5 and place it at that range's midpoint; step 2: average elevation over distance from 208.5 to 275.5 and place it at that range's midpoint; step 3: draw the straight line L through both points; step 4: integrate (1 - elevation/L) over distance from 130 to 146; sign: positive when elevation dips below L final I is -1.2 km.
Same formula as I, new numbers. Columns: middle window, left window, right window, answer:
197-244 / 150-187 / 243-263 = -0.6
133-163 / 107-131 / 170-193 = -0.5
